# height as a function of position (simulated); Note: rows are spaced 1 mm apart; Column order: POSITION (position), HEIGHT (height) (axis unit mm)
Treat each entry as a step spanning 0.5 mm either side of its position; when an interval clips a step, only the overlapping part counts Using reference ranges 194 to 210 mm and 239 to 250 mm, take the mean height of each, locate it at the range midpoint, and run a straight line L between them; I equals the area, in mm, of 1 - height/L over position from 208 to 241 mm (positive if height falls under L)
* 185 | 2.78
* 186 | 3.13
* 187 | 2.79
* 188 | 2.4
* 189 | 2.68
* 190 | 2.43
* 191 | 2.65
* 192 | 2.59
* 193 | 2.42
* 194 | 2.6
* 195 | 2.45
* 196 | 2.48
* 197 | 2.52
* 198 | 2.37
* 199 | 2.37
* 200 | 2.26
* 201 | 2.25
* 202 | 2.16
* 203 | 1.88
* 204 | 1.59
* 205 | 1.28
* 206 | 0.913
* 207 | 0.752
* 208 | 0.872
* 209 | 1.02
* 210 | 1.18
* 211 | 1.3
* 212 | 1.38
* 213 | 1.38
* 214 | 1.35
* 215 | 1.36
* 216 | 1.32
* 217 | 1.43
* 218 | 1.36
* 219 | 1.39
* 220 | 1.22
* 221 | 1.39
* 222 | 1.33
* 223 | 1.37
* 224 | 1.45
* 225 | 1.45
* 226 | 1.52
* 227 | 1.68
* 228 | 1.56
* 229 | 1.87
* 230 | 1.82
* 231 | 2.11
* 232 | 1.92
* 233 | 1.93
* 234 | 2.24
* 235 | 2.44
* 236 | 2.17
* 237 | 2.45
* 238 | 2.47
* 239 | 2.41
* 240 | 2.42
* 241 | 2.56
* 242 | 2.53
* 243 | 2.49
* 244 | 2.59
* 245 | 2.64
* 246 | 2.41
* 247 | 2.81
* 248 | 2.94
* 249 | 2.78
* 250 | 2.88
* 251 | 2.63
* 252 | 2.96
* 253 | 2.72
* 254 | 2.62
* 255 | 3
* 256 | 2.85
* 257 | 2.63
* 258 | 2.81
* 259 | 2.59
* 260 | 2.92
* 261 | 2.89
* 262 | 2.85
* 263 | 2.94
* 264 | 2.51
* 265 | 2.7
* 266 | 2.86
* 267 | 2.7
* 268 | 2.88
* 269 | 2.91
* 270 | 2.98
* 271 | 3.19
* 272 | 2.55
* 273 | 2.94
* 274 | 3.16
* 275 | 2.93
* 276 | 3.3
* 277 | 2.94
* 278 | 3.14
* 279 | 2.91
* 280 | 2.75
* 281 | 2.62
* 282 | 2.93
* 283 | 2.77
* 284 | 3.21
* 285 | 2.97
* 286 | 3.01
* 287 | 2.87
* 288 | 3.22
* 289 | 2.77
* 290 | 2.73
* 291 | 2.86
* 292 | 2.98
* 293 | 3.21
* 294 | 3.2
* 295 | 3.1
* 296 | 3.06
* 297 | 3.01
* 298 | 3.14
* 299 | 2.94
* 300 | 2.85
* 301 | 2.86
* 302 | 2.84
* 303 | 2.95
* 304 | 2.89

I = 8.6 mm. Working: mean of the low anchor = 1.82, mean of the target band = 1.68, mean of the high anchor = 2.62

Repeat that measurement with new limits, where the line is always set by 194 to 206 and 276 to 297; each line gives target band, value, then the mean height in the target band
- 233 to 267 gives -0.5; 2.65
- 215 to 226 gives 4.5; 1.38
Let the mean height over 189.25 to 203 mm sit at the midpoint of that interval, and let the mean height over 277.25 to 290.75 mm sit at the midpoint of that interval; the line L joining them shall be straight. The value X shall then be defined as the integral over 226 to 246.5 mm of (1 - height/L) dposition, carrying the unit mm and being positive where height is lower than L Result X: 3.31 mm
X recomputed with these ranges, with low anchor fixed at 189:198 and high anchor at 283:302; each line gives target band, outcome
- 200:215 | 6.8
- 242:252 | 0.3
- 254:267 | 0.2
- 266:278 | -0.3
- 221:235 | 5.0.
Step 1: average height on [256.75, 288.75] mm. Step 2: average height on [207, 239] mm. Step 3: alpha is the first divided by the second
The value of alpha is 1.8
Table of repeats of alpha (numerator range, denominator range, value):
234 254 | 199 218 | 1.78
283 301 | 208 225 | 2.28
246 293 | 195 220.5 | 1.80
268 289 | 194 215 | 1.74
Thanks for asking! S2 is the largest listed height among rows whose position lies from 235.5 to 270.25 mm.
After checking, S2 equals 3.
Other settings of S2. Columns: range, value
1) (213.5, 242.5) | 2.56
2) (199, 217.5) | 2.37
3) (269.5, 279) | 3.3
